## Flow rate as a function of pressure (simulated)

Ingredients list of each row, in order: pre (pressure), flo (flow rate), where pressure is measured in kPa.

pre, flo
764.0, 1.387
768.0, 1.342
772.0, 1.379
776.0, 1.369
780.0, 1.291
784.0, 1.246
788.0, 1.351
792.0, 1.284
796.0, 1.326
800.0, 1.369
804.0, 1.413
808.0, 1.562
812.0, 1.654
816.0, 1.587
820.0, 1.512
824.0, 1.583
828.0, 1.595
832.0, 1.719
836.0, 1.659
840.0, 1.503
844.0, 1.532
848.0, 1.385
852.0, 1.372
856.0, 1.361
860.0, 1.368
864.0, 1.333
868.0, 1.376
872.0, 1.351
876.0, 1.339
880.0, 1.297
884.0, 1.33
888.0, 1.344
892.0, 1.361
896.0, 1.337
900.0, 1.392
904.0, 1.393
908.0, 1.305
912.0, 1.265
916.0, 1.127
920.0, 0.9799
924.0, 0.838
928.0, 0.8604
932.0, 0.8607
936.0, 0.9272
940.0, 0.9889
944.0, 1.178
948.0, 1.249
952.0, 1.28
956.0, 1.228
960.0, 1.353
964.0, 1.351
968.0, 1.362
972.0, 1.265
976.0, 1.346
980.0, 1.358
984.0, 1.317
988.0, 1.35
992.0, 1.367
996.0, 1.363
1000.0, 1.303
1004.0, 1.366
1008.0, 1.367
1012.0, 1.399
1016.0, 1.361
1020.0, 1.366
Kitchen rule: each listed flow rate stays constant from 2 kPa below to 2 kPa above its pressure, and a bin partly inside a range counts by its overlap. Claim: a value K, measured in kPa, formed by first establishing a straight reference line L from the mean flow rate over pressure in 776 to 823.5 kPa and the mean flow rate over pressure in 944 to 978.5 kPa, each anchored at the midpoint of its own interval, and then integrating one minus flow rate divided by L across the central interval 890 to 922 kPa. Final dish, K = 1.7 kPa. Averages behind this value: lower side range 1.42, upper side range 1.3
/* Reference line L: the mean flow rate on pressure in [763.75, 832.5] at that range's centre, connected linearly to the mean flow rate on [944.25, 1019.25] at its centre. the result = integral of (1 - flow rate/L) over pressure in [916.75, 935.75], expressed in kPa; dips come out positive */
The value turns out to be 6.38 kPa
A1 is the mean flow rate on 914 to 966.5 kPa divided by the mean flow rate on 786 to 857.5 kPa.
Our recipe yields 0.74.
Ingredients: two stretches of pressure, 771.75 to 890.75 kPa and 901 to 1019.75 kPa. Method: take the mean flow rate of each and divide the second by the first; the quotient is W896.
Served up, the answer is 0.9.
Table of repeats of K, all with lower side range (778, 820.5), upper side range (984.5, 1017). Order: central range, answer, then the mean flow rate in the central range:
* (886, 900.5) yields 0.3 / 1.36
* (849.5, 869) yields 0.5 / 1.36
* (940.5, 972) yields 2.3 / 1.27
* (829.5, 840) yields -1.8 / 1.65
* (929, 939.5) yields 3.6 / 0.904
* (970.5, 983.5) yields 0.4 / 1.32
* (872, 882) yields 0.5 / 1.32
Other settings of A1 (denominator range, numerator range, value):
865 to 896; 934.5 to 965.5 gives 0.89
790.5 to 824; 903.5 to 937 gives 0.71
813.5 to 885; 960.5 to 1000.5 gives 0.92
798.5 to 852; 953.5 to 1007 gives 0.87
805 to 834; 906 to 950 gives 0.66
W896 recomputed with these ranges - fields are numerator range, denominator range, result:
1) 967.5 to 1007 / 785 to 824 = 0.92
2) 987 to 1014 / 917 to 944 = 1.45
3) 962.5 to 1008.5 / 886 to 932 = 1.13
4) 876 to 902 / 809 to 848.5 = 0.85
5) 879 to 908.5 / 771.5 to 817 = 0.96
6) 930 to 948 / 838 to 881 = 0.73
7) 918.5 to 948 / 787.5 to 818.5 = 0.67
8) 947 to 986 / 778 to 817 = 0.94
